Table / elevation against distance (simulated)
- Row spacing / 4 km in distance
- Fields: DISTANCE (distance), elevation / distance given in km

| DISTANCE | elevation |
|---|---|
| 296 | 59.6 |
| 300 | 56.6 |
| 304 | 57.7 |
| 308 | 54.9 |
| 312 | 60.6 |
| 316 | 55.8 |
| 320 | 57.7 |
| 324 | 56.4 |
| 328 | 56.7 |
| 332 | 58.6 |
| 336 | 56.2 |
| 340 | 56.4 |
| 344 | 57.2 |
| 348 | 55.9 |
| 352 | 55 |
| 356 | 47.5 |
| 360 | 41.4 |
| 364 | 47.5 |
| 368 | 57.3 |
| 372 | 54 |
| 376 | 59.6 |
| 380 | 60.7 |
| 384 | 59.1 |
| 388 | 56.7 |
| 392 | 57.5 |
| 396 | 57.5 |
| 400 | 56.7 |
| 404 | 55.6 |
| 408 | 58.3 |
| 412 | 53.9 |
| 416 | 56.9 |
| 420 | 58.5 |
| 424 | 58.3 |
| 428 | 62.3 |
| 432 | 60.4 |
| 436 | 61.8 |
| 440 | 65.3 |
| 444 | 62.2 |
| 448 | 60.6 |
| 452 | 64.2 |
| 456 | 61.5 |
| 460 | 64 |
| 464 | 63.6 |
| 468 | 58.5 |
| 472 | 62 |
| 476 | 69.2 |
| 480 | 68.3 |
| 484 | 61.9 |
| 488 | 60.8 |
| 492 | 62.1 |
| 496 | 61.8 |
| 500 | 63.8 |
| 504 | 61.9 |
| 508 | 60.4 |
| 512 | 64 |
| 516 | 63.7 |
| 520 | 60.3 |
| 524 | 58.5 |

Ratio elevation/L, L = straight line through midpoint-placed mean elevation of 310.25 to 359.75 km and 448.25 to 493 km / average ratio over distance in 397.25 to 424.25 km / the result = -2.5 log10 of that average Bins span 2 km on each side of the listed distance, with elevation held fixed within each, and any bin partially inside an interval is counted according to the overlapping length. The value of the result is 0.06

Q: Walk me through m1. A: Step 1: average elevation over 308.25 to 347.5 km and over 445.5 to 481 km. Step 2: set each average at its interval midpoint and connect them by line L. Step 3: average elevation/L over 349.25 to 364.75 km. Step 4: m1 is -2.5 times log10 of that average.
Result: 0.208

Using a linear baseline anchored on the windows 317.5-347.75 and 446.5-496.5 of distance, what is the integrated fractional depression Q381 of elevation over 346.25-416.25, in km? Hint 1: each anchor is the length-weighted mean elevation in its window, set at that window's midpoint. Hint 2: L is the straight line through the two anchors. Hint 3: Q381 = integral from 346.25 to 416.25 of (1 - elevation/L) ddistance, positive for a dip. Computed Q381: 4.83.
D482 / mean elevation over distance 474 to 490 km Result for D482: 65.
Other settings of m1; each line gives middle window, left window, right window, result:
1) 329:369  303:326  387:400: 0.076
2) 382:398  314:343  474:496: 0.038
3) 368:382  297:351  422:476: 0.021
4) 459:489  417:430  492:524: -0.045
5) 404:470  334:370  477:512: -0.031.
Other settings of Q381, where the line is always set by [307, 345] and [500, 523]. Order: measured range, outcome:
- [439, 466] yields -1.1 km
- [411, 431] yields 0.4 km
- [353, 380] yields 2.9 km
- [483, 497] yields 0.0 km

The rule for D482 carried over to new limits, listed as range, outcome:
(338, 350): 56.5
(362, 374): 52.9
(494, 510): 62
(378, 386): 59.9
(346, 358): 52.8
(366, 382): 57.9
